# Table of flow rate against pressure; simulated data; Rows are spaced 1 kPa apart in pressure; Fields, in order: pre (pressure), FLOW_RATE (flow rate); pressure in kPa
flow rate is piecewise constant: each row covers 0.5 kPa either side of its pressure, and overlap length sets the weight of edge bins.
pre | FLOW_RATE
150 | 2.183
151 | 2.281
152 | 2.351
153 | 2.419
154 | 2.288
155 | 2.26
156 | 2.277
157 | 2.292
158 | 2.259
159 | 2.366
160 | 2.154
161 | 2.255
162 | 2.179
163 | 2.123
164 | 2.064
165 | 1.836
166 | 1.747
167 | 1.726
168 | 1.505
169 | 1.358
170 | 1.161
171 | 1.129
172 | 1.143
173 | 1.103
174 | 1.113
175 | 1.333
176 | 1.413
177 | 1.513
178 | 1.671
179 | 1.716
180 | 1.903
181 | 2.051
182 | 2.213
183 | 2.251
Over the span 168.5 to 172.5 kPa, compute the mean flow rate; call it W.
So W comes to 1.2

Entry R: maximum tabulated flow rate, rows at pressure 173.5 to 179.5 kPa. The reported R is 1.716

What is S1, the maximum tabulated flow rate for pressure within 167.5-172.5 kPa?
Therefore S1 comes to 1.505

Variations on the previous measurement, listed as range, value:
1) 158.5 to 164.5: 2.366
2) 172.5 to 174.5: 1.113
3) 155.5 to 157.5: 2.292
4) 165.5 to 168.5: 1.747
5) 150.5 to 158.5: 2.419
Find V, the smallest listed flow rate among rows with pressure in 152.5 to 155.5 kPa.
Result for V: 2.26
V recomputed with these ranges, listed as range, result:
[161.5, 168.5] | 1.505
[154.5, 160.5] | 2.154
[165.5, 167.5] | 1.726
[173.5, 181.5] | 1.113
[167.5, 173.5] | 1.103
